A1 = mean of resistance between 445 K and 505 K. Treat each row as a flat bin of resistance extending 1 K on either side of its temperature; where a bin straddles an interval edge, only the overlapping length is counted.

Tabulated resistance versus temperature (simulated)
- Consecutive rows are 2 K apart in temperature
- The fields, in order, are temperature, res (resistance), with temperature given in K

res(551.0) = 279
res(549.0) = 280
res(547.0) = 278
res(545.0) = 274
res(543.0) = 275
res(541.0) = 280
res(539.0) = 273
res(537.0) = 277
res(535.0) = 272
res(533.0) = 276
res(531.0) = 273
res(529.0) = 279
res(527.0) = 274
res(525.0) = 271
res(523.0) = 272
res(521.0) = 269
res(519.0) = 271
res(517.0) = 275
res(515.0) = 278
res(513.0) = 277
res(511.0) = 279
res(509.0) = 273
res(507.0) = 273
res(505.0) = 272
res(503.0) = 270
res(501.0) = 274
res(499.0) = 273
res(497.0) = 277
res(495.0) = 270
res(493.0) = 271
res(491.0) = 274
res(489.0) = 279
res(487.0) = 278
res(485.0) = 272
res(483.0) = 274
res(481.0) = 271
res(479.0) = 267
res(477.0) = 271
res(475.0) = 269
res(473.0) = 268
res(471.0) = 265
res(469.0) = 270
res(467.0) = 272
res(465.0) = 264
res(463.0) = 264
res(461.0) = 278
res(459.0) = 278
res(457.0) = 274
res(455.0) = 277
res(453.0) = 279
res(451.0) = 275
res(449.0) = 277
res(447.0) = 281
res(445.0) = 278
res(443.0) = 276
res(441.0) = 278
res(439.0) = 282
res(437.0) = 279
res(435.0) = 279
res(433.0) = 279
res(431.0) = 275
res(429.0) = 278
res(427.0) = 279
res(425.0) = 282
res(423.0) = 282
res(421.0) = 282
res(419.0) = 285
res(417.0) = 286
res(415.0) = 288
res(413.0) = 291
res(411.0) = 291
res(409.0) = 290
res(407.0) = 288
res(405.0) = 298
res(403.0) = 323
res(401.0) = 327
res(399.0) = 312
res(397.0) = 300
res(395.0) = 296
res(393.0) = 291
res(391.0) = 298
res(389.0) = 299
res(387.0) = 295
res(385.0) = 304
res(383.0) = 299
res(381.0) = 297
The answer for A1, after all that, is 273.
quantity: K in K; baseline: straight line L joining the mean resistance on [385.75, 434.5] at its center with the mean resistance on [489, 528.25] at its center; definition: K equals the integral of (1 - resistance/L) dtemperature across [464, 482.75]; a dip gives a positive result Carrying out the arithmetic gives 0.8 K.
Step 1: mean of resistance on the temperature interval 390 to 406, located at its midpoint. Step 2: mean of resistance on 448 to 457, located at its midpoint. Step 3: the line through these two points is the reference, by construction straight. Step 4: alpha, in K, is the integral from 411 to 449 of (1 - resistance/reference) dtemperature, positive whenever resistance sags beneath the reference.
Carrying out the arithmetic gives 0.96 K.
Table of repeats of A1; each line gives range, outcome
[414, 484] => 276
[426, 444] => 278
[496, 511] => 274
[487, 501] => 274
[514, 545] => 274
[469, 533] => 273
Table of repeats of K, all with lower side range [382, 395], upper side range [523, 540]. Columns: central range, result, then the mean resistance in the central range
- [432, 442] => 0.35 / 279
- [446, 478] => 1.45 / 273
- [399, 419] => -0.26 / 298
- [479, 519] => 0.80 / 274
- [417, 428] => 0.36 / 282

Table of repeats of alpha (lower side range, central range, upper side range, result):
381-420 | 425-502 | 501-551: 3.2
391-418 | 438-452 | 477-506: 0.4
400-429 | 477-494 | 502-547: 0.4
